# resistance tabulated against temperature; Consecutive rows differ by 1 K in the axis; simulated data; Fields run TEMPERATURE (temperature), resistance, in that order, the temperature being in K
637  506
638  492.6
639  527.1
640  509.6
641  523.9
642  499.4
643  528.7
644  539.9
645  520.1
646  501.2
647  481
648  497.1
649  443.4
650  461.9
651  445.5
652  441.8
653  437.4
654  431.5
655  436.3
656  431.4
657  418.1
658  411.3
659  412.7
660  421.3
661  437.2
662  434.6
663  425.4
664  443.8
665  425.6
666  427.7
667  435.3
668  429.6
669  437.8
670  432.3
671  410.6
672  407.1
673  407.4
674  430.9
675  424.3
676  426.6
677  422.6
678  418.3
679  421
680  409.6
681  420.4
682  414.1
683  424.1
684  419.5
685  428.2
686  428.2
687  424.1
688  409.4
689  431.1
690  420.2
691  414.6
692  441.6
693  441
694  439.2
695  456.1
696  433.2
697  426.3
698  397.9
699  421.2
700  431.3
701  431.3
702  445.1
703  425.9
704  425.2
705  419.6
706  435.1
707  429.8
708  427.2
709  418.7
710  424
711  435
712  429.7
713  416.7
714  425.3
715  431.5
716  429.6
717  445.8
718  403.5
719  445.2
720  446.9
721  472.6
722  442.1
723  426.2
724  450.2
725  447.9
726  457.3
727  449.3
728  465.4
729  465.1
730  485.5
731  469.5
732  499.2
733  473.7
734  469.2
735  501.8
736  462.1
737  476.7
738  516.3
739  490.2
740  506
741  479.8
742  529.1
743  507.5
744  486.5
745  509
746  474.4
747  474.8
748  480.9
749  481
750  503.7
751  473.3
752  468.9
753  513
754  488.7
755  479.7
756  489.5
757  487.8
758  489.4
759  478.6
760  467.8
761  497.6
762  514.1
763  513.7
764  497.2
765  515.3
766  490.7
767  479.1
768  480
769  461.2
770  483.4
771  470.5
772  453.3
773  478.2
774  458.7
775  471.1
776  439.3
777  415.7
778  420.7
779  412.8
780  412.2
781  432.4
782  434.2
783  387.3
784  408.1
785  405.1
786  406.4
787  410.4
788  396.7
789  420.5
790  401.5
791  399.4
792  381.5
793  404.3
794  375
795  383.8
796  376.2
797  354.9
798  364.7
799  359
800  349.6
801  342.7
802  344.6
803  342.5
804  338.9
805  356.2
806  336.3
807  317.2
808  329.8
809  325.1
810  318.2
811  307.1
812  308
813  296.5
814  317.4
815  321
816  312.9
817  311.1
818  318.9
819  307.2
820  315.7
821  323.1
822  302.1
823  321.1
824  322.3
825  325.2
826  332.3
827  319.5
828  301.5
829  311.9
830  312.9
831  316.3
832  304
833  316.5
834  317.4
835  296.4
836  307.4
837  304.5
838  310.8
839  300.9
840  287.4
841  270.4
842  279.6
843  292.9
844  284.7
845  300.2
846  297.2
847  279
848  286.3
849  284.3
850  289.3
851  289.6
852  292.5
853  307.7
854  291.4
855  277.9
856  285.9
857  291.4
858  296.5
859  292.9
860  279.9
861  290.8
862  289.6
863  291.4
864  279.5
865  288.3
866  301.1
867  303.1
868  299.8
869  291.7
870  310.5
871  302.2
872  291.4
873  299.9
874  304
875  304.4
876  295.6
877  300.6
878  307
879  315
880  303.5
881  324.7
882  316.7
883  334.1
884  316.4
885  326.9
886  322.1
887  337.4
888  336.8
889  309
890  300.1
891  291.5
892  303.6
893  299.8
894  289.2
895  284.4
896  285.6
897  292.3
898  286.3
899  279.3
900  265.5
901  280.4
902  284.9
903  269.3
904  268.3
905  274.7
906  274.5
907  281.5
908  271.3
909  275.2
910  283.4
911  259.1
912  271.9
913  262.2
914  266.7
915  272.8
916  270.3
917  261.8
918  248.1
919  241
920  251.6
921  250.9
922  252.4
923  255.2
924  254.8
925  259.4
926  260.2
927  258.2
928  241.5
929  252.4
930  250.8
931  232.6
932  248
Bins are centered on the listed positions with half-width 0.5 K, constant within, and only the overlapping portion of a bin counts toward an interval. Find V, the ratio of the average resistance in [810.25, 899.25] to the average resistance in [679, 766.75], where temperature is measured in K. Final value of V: 0.7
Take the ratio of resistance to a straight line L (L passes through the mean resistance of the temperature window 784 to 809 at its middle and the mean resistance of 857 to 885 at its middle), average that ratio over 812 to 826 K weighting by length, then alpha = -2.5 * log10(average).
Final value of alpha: 0.11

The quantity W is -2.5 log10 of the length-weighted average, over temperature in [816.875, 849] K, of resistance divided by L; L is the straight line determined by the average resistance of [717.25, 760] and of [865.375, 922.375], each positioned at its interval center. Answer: 0.188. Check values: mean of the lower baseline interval 476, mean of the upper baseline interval 290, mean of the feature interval 305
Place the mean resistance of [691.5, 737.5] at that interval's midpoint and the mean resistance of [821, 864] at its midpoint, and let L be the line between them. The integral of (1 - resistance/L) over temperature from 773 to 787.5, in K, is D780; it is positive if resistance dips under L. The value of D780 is -2.2 K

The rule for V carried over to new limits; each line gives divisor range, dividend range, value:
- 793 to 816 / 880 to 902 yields 0.89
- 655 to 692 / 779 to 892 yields 0.76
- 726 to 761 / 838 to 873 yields 0.60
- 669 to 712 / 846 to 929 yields 0.67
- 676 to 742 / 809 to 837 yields 0.71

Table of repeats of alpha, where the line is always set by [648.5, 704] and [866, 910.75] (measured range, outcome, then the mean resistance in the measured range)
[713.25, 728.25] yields -0.11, 442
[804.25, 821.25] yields 0.08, 319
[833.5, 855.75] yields 0.11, 293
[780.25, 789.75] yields -0.14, 411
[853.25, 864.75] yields 0.10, 288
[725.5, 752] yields -0.24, 484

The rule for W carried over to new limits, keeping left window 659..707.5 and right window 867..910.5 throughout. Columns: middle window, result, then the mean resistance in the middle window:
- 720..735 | -0.164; 463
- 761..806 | -0.152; 419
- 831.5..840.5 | 0.087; 305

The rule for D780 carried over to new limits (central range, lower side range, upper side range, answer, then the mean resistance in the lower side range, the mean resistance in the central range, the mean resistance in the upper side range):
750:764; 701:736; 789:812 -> -3.0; 445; 490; 355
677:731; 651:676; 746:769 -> 2.5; 427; 433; 488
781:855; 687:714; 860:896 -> 3.3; 428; 331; 304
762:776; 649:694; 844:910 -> -4.5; 427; 481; 295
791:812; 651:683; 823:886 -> -0.9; 426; 351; 301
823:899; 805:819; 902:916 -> -1.7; 318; 301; 272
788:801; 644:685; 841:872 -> -1.6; 436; 380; 291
